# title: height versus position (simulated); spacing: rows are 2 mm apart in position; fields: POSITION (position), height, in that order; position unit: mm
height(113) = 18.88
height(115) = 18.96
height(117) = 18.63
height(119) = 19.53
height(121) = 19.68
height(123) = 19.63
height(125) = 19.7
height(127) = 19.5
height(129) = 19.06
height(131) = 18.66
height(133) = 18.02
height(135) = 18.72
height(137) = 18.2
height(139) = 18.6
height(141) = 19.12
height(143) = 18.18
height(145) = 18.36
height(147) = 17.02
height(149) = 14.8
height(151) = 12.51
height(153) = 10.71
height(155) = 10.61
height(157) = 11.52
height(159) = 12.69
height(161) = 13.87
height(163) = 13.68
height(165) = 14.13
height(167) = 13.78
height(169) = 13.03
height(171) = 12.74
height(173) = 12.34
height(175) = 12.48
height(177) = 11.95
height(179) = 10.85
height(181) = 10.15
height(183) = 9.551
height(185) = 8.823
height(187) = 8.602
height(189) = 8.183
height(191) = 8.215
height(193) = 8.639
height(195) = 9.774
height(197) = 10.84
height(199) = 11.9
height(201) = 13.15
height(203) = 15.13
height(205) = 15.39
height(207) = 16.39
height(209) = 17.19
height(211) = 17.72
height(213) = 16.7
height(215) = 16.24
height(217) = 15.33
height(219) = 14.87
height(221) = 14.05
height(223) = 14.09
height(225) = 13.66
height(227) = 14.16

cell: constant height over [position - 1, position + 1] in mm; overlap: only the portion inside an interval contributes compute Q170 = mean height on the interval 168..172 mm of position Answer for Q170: 12.9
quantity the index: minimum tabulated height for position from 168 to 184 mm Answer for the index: 9.551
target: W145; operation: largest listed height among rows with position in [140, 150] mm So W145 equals 19.12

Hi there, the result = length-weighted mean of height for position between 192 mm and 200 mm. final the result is 10.3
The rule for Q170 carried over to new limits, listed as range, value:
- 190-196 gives 8.88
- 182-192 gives 8.67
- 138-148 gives 18.3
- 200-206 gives 14.6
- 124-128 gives 19.6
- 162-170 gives 13.7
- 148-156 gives 12.2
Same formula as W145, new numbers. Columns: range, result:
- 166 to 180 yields 13.78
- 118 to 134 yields 19.7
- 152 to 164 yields 13.87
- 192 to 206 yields 15.39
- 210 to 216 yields 17.72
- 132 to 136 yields 18.72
